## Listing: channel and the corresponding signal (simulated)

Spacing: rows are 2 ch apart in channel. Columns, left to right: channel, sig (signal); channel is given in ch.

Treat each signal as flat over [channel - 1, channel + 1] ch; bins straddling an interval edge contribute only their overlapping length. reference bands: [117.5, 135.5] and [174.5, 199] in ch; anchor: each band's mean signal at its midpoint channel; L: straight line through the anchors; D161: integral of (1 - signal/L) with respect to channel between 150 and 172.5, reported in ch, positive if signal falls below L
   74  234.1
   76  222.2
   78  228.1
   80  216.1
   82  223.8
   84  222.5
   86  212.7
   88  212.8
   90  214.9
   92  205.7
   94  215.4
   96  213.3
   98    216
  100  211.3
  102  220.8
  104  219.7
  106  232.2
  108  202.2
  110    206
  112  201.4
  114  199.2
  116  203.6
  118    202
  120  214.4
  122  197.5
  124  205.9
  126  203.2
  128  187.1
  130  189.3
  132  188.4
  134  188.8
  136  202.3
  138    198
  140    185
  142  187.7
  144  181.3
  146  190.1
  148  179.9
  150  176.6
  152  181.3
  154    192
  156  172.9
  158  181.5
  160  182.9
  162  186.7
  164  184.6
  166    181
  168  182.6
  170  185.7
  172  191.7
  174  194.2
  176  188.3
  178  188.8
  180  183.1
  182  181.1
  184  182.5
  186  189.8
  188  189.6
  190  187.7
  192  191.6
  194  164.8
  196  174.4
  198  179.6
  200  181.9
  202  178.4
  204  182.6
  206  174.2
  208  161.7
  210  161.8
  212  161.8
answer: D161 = 0.72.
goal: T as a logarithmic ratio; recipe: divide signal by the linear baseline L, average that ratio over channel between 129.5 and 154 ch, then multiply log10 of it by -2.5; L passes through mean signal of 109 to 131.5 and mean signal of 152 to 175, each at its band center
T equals 0.03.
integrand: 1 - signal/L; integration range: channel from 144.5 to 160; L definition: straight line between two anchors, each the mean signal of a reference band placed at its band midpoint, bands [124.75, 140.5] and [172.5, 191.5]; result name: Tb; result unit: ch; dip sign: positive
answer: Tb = 0.7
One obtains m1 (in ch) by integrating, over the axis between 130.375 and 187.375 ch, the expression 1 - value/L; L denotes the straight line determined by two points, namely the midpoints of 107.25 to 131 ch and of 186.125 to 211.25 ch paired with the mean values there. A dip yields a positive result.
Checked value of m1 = 0.9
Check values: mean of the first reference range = 201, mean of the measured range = 186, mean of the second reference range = 178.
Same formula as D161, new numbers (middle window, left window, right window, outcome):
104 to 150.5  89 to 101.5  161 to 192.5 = 1.3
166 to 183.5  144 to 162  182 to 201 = -0.4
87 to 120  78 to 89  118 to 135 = -0.4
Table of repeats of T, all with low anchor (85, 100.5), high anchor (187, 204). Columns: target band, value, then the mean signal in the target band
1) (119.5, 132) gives 0.025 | 198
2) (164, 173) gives 0.025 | 185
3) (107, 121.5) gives 0.012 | 204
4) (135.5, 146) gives 0.043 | 190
